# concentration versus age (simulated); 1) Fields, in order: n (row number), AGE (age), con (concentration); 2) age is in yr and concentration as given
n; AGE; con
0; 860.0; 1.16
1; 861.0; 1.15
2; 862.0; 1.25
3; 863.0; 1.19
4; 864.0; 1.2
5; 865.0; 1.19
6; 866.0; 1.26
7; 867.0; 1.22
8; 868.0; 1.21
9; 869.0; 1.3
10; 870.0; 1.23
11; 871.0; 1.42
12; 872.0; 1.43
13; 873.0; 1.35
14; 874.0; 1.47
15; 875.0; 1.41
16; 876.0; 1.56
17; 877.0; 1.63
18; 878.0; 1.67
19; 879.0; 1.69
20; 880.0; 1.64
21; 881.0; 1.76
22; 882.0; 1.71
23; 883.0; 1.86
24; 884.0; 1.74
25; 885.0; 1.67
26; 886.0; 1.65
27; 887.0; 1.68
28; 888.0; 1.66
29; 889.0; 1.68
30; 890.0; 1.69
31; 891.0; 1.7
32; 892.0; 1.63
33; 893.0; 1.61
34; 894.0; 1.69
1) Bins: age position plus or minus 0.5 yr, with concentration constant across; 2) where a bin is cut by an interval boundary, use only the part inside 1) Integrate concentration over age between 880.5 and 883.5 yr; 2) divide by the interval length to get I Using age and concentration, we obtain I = 1.78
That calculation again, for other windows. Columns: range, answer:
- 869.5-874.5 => 1.38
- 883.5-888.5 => 1.68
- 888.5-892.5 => 1.67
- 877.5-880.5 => 1.67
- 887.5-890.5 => 1.68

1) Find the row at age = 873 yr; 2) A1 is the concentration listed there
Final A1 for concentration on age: 1.35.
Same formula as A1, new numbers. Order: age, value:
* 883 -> 1.86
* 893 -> 1.61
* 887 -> 1.68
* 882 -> 1.71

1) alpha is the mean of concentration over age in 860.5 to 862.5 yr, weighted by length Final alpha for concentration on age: 1.2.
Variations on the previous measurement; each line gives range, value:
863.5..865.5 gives 1.19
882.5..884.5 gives 1.8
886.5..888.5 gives 1.67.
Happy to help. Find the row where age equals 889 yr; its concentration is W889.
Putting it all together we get 1.68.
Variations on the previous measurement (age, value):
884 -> 1.74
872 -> 1.43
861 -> 1.15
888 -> 1.66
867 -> 1.22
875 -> 1.41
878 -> 1.67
